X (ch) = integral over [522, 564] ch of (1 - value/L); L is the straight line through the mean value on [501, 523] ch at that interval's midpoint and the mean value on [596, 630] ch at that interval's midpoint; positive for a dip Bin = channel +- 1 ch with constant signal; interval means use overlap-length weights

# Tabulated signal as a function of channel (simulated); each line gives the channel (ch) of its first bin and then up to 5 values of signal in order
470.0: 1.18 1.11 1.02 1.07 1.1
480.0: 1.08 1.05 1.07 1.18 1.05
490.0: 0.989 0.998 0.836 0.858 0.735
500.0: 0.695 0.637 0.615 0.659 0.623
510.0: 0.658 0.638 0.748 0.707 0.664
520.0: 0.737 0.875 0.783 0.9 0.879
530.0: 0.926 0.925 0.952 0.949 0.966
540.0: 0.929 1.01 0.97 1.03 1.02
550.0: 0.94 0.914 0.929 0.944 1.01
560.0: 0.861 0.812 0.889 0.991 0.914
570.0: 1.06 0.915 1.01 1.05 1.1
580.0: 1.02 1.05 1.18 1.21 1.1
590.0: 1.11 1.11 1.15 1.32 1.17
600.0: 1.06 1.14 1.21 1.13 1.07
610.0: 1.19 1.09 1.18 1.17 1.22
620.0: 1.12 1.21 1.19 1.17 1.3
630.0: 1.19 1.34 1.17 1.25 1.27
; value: -5.0 ch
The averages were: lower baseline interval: 0.687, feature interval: 0.93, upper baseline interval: 1.17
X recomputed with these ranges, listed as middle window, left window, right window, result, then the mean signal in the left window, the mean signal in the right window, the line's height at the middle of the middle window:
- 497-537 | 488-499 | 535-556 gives 7.1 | 0.898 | 0.965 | 0.928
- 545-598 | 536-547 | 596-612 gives 1.7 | 0.978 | 1.15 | 1.06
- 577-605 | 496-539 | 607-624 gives -2.0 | 0.777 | 1.16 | 1.06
